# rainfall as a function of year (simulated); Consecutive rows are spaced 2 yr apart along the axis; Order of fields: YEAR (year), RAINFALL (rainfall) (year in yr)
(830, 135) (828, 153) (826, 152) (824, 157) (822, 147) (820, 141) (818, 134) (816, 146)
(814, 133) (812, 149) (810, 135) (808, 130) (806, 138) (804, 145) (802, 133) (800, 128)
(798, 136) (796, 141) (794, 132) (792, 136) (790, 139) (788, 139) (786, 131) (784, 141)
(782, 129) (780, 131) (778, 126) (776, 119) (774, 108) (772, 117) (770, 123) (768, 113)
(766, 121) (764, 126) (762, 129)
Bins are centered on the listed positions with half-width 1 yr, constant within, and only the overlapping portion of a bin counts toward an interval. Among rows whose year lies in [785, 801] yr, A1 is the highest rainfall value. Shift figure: 141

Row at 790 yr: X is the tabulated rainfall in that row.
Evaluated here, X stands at 139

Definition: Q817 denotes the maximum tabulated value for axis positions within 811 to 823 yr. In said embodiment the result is 149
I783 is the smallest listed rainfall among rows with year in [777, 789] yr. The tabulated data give 126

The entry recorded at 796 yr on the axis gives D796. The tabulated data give 141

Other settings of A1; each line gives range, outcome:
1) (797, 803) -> 136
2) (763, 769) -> 126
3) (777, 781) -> 131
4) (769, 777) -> 123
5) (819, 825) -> 157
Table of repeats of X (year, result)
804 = 145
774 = 108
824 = 157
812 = 149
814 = 133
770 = 123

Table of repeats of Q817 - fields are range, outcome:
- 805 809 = 138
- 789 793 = 139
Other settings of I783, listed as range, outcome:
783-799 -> 131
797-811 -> 128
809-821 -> 133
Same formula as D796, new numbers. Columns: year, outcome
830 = 135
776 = 119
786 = 131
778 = 126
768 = 113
